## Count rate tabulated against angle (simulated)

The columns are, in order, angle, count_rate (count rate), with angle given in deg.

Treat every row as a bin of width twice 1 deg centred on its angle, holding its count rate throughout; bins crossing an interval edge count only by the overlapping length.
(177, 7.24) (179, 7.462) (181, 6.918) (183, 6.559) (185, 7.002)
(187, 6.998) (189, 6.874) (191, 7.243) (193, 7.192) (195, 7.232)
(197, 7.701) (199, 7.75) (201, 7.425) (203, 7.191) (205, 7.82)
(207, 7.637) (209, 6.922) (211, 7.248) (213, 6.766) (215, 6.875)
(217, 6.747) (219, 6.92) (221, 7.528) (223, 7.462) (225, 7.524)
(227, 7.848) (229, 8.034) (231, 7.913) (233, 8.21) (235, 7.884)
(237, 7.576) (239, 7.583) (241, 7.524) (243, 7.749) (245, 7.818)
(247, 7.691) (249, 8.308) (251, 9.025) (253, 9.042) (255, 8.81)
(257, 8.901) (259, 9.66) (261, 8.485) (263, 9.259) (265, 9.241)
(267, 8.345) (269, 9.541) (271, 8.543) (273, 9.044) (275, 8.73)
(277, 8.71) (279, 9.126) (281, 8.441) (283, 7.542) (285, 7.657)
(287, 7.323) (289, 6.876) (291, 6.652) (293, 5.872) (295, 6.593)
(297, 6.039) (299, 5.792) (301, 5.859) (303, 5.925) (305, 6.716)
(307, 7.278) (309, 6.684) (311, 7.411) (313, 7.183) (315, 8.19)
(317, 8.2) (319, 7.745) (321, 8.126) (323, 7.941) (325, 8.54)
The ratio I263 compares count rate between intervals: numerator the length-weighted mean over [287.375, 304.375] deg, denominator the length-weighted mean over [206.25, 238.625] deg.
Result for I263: 0.8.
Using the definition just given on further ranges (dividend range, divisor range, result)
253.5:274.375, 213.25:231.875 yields 1.21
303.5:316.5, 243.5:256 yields 0.86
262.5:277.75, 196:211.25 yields 1.19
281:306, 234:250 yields 0.86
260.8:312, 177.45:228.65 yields 1.05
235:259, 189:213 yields 1.12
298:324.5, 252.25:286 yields 0.82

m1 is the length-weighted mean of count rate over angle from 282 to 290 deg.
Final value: 7.35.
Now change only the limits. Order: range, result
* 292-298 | 6.17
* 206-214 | 7.14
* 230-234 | 8.06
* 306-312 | 7.12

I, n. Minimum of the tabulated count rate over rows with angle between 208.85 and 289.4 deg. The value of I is 6.747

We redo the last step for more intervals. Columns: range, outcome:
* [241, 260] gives 7.524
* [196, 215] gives 6.766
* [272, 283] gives 7.542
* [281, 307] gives 5.792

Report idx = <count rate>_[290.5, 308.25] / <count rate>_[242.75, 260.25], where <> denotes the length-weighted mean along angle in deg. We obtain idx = 0.73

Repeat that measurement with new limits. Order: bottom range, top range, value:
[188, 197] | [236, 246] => 1.06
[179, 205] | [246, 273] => 1.23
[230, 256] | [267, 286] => 1.06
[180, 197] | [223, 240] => 1.11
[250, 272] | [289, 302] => 0.69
